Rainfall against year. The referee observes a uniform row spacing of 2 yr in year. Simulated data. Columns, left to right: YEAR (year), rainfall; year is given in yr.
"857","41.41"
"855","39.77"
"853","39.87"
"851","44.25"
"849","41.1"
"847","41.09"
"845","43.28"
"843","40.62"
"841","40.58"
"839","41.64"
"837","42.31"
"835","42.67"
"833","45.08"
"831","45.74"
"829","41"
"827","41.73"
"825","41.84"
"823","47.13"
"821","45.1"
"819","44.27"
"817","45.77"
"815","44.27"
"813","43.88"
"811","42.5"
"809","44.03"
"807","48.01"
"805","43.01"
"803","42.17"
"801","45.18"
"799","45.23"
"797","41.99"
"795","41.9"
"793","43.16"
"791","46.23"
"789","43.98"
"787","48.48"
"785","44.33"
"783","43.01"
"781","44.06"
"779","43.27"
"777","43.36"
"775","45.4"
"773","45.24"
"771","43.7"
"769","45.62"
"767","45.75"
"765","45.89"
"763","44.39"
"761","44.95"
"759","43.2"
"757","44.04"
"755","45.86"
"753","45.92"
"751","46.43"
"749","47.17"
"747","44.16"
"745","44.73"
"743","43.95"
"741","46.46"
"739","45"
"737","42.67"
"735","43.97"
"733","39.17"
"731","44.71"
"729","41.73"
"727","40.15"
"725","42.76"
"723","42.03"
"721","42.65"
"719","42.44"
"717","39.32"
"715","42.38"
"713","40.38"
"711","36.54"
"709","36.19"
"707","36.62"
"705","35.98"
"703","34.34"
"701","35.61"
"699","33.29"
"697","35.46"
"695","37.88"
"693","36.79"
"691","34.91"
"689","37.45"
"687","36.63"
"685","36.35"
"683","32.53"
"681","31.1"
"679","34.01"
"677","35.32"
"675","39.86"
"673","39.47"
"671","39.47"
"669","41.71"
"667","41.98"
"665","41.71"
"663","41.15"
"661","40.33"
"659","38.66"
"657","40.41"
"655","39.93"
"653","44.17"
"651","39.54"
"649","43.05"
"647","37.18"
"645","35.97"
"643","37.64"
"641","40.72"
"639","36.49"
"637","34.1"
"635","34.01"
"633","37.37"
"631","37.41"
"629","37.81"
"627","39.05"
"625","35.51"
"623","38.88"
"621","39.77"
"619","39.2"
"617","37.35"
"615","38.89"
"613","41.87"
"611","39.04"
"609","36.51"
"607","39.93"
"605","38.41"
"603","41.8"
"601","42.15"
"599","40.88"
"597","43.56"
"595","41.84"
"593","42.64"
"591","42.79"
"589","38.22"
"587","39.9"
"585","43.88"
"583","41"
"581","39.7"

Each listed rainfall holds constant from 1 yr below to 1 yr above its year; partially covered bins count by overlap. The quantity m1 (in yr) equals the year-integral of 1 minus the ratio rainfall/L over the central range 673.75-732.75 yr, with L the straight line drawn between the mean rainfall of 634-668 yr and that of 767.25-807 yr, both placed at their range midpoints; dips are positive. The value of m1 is 4.9 yr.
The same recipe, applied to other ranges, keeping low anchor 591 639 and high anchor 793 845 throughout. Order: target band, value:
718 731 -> -0.2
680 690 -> 1.4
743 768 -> -1.8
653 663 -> -0.1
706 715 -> 0.7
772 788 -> -0.7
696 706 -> 1.5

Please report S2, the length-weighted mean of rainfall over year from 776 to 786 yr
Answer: 43.6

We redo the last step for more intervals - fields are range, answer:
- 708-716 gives 38.9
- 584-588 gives 41.9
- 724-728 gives 41.5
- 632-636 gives 35.7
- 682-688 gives 35.2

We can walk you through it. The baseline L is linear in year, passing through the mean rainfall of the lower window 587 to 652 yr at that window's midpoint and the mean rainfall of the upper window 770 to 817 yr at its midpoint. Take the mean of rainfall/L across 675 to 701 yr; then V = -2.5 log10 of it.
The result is 0.16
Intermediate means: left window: 39.1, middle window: 35.3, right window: 44.2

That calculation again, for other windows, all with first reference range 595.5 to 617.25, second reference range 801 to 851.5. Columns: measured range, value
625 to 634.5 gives 0.085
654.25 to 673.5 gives 0.013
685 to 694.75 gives 0.135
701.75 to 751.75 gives 0.008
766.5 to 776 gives -0.063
